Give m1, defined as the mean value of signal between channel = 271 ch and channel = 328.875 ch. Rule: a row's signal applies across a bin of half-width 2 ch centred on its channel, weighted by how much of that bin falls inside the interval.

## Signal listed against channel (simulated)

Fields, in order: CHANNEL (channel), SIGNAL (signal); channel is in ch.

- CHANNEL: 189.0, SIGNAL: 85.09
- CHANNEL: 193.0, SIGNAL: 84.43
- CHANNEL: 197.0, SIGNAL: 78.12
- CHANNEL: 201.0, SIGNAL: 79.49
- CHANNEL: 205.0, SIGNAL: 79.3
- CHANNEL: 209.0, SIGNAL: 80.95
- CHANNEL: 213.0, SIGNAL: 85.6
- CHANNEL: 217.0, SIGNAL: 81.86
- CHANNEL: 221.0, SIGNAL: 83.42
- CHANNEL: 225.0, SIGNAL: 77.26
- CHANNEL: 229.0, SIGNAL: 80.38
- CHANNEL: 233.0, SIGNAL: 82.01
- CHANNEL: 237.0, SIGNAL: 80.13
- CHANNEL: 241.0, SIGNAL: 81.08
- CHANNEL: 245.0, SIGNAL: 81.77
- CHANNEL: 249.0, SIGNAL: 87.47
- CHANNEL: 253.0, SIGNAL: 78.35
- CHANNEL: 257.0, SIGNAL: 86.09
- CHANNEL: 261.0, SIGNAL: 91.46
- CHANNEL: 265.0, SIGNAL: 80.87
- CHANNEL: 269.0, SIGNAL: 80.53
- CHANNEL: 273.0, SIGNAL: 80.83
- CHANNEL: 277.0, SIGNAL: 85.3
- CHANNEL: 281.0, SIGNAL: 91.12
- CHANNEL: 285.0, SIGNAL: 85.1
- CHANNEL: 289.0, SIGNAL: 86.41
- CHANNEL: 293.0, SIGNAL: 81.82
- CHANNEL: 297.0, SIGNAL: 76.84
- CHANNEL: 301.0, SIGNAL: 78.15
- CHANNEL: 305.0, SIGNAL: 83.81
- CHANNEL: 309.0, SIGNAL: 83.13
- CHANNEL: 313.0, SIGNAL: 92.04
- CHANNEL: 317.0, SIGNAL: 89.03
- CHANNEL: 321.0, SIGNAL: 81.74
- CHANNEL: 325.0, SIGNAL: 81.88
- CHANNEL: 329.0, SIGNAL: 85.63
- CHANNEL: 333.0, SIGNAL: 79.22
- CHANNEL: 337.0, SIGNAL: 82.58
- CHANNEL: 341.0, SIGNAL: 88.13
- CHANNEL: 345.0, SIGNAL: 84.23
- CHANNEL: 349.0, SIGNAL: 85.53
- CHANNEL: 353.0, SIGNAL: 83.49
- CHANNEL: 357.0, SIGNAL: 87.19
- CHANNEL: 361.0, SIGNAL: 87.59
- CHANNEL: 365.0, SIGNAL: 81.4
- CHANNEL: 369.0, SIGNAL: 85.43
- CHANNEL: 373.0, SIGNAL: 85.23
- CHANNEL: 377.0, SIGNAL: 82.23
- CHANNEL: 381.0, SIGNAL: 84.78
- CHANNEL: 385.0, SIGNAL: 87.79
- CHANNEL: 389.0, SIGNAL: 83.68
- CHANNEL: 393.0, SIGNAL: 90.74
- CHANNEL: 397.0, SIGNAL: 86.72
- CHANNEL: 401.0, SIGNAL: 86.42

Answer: 84.1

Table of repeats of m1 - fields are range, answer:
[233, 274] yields 82.9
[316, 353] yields 84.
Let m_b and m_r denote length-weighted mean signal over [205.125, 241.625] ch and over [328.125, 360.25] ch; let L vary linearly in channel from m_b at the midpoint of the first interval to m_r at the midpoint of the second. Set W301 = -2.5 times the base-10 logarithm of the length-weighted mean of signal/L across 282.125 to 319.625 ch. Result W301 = -0.010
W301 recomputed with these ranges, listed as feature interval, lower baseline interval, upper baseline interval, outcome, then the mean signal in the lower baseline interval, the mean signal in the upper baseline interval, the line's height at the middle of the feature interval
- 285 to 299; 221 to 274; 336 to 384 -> 0.01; 82.2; 84.9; 83.3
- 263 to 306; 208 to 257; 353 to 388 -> 0.00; 81.9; 85.1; 83.1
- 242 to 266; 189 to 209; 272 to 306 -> -0.03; 80.9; 83.3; 82.4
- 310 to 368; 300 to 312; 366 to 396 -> -0.01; 82.9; 85.6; 84.1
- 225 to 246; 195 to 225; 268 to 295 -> 0.02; 81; 84.6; 82.3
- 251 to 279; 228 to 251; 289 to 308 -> -0.02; 82.2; 81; 81.7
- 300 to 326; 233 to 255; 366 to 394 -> -0.01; 81.8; 85.4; 83.6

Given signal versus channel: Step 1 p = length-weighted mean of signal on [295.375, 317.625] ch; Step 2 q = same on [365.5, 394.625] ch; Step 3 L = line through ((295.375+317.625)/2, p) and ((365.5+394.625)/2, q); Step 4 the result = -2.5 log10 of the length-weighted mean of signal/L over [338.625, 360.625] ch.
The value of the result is -0.01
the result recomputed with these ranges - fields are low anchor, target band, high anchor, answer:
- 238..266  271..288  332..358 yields -0.02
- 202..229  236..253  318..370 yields 0.00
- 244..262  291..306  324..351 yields 0.06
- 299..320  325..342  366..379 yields 0.02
